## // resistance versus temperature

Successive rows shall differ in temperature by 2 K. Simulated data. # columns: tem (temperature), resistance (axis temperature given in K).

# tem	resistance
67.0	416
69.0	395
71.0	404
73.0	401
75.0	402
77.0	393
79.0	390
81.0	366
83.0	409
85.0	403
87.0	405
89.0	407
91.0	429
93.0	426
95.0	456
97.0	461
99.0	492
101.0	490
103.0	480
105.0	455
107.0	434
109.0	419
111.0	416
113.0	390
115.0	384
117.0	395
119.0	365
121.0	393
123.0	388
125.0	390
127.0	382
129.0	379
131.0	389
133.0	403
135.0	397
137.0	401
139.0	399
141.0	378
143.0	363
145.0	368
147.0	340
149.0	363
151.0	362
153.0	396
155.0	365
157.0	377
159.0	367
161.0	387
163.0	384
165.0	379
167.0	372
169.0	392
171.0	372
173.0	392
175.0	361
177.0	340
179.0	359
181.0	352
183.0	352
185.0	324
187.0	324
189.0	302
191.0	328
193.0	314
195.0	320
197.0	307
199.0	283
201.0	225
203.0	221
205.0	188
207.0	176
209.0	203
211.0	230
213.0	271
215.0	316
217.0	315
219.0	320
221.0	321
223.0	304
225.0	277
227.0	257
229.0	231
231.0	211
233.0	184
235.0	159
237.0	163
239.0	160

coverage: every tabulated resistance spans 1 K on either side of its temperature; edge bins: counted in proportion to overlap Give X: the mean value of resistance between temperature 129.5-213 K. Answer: 337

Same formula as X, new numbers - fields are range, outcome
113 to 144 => 387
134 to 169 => 377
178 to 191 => 335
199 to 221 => 252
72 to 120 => 420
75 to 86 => 393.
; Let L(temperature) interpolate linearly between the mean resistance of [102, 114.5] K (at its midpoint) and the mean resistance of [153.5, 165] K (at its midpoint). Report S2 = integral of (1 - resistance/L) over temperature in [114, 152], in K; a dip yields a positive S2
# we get 2.2 K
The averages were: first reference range 430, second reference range 377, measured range 381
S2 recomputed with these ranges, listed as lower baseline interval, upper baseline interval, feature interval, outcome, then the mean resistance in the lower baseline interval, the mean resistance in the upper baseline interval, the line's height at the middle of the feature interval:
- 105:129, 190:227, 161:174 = -2.11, 398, 273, 329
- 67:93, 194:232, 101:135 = -4.13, 402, 262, 362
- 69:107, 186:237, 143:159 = -1.19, 425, 262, 342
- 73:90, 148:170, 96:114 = -2.65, 397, 377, 391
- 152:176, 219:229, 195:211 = 4.26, 379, 287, 319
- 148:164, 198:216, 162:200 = -4.87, 375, 235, 306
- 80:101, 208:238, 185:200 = -1.04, 428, 251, 292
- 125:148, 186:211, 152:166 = -1.65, 382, 264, 339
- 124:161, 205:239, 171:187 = -1.89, 379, 242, 316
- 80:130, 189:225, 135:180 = -4.15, 417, 274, 343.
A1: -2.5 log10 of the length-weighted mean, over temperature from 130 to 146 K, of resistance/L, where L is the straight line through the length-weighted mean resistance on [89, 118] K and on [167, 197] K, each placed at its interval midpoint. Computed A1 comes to 0.03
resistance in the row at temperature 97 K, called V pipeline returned 461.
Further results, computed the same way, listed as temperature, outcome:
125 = 390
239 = 160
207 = 176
